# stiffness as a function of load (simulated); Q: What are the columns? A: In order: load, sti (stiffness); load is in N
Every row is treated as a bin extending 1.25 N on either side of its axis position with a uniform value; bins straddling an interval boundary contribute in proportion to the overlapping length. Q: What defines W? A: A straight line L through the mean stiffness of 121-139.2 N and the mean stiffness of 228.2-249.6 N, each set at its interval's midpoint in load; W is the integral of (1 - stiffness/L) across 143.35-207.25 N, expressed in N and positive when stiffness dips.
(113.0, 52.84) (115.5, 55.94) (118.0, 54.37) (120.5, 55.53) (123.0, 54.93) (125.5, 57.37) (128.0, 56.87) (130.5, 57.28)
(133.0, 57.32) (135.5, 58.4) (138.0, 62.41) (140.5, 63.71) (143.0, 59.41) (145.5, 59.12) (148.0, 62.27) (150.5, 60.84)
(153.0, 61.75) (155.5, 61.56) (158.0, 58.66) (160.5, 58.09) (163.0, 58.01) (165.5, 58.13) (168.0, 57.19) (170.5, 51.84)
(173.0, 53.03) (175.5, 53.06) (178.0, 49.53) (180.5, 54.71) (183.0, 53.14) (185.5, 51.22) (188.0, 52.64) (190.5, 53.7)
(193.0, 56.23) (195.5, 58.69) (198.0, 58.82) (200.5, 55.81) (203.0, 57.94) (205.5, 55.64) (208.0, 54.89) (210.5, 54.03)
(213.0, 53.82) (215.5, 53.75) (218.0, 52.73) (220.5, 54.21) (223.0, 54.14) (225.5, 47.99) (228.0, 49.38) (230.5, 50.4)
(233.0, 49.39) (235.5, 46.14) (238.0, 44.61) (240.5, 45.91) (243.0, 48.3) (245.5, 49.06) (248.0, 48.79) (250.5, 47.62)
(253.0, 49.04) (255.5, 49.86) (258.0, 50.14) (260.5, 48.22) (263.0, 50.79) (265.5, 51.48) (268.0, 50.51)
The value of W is -3.4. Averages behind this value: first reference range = 57.7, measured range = 56.5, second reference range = 47.9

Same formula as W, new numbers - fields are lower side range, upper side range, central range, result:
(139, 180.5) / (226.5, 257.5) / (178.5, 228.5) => -1.4 N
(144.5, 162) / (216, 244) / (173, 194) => 1.1 N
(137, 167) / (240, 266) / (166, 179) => 1.1 N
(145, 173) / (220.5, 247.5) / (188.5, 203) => -0.7 N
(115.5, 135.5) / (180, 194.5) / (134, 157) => -2.3 N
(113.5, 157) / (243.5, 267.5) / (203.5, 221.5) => -0.5 N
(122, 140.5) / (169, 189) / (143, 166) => -1.8 N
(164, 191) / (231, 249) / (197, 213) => -1.6 N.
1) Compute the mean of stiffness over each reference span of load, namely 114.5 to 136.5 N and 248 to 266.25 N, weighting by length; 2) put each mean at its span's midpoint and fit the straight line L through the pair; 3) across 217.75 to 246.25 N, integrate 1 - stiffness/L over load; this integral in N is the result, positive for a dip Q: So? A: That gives 0.9 N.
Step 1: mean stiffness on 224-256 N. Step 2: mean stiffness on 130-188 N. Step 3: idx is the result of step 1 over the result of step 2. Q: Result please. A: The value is 0.84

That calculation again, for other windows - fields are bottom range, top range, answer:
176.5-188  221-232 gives 0.97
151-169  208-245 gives 0.85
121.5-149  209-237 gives 0.87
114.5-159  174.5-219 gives 0.93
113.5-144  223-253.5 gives 0.84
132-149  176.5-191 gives 0.87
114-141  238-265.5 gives 0.85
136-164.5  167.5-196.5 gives 0.89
